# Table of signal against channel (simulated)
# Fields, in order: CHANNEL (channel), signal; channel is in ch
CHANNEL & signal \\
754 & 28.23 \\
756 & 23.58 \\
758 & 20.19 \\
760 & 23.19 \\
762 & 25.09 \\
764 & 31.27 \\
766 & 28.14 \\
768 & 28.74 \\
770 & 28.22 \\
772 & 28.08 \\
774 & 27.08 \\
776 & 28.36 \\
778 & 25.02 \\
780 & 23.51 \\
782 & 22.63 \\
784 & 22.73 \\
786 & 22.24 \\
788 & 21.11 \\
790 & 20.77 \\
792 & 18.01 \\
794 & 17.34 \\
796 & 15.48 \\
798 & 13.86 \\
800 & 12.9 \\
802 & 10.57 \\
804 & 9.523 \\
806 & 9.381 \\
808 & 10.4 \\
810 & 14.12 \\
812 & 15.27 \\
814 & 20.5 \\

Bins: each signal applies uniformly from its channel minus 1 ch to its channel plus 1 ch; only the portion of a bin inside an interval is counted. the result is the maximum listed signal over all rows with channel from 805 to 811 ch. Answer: 14.12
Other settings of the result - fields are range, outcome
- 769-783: 28.36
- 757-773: 31.27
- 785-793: 22.24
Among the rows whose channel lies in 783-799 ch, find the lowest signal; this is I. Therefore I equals 13.86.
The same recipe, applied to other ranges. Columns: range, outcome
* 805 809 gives 9.381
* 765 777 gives 27.08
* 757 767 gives 20.19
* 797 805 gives 9.523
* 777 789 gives 21.11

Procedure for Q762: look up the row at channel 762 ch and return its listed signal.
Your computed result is 25.09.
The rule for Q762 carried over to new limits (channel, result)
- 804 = 9.523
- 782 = 22.63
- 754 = 28.23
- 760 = 23.19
